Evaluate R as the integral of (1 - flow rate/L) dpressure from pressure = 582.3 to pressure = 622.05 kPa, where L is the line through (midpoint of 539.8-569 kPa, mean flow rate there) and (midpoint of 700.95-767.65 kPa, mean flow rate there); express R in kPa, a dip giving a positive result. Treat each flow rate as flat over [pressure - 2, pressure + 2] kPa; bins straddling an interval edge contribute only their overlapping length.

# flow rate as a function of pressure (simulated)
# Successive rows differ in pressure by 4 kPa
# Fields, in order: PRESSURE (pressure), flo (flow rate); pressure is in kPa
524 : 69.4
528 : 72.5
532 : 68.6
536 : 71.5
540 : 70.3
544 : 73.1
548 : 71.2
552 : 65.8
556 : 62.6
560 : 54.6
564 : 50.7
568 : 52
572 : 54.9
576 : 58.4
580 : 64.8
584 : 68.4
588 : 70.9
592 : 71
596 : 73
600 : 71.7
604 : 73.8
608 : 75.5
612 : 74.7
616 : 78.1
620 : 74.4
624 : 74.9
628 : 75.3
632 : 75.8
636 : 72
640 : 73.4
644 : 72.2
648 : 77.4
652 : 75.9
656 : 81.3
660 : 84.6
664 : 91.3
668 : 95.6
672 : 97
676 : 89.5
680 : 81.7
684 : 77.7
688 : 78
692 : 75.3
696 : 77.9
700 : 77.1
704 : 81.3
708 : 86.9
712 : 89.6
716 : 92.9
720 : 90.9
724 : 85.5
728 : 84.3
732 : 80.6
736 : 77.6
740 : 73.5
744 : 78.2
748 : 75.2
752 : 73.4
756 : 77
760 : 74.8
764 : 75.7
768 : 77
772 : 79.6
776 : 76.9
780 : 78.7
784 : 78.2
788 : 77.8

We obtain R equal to -3.4 kPa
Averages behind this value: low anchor 62.4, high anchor 80.9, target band 73.2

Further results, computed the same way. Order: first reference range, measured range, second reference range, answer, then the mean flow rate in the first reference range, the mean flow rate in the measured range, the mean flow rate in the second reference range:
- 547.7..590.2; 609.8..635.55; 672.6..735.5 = -2.01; 60.9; 75.3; 83.4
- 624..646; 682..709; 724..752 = -0.83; 73.8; 78.9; 78.4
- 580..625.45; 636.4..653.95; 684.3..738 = 0.52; 72.9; 74.5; 82.8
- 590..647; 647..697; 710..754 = -3.73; 74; 83.5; 82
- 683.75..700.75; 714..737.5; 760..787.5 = -2.49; 77.2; 85.5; 77.5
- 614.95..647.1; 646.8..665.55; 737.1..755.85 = -1.85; 74.5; 82.1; 75.4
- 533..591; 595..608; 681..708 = -0.96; 63.7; 73.2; 78.7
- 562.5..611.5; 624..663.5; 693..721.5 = -1.11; 65.9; 76.9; 84.8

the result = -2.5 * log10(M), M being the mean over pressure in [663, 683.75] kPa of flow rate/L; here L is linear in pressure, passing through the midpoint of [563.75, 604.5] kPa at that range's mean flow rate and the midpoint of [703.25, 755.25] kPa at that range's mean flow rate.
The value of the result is -0.190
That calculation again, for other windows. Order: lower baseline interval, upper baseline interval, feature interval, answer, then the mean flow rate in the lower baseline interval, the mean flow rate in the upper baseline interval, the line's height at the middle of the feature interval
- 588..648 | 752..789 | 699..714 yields -0.114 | 74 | 77.1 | 75.8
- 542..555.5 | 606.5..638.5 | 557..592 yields 0.186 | 69.2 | 75.1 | 71.2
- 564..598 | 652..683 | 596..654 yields 0.012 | 63.4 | 87.5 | 75.7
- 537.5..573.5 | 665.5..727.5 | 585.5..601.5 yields -0.052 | 61.9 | 85.2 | 68.2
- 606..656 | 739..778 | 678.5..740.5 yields -0.087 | 75.2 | 76.2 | 75.8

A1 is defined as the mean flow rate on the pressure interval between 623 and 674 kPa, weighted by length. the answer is 80.6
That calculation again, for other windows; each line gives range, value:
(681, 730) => 83.1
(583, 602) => 71.1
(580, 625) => 72.9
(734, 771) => 75.9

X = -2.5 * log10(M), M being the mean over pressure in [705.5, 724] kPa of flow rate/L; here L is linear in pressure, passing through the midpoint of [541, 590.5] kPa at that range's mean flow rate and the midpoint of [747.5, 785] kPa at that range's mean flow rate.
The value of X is -0.22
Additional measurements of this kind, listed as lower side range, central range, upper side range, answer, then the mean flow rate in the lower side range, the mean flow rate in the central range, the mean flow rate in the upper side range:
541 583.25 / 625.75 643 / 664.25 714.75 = 0.005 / 61.3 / 74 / 84.4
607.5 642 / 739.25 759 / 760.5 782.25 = 0.021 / 74.9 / 75.6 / 77.4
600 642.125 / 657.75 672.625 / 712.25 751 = -0.178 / 74.6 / 91.5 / 82.2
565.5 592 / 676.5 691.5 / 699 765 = -0.067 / 62.1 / 79.8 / 81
